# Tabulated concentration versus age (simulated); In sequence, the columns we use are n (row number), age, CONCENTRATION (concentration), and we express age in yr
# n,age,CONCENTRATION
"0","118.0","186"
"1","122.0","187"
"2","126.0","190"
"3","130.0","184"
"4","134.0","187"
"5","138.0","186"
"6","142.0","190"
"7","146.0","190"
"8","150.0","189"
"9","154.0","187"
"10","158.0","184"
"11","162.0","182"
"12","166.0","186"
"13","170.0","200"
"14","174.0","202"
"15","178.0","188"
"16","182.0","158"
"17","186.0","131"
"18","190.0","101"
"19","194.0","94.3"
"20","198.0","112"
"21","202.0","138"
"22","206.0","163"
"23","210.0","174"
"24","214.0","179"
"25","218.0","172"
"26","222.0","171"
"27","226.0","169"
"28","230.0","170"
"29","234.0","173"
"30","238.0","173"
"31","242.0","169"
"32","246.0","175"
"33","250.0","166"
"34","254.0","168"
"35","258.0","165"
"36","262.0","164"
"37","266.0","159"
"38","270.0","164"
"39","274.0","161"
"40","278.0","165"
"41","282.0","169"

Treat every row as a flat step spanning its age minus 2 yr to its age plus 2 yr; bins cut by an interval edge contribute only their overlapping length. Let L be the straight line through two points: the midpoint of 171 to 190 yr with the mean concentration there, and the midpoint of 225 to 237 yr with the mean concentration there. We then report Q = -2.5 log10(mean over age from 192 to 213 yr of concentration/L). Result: 0.207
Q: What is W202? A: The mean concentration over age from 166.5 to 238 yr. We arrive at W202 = 160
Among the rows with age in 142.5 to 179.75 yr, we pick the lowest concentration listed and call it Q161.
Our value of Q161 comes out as 182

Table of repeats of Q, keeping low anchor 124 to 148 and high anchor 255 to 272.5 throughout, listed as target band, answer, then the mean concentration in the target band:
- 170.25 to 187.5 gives 0.04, 174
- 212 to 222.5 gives -0.01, 174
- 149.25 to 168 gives -0.01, 185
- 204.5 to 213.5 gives 0.02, 171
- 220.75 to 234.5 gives 0.00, 170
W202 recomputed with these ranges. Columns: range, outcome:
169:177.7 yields 199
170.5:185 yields 181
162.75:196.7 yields 157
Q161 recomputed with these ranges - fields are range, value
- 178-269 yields 94.3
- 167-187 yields 131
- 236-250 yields 166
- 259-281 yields 159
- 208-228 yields 169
